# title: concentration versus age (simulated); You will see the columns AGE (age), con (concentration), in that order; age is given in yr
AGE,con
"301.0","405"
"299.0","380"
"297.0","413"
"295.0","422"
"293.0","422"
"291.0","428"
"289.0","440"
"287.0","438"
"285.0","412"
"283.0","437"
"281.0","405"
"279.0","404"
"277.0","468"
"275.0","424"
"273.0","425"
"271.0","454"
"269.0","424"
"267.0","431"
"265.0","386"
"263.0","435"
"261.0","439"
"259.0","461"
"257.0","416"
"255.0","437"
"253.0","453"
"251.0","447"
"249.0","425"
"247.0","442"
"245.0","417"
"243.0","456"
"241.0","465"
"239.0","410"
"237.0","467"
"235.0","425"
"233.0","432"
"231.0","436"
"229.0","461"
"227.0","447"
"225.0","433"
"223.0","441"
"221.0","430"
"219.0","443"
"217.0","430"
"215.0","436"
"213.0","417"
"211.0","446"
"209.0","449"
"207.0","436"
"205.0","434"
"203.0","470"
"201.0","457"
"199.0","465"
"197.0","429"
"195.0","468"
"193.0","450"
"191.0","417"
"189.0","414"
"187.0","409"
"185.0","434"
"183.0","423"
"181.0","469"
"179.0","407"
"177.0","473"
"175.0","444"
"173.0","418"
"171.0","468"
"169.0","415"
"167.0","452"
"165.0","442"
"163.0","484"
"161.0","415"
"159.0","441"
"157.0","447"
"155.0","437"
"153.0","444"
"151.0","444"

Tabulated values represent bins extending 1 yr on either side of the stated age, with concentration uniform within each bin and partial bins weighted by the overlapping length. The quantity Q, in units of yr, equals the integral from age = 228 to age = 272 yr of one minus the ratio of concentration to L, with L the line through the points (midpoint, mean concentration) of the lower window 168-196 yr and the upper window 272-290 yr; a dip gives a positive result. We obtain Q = -0.7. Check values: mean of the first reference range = 436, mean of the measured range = 437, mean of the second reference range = 428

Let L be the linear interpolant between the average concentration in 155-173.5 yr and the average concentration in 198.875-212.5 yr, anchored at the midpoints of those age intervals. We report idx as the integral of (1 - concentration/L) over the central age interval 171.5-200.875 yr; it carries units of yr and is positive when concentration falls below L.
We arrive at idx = 0.5 yr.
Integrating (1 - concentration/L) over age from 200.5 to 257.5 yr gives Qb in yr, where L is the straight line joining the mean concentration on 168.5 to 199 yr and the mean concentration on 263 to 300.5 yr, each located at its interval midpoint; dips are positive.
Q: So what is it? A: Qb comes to -1.2 yr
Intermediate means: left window 437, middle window 440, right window 423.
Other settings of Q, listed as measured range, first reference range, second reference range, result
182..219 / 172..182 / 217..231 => 0.3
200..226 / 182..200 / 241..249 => -0.2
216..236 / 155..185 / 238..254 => 0.1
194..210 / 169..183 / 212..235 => -0.4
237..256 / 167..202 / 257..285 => -0.4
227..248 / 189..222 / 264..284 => -0.3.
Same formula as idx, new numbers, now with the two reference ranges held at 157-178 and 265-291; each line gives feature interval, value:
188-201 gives 0.0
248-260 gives -0.2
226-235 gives -0.1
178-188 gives 0.3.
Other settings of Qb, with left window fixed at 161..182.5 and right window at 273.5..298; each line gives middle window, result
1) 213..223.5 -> 0.1 yr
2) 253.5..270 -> 0.0 yr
